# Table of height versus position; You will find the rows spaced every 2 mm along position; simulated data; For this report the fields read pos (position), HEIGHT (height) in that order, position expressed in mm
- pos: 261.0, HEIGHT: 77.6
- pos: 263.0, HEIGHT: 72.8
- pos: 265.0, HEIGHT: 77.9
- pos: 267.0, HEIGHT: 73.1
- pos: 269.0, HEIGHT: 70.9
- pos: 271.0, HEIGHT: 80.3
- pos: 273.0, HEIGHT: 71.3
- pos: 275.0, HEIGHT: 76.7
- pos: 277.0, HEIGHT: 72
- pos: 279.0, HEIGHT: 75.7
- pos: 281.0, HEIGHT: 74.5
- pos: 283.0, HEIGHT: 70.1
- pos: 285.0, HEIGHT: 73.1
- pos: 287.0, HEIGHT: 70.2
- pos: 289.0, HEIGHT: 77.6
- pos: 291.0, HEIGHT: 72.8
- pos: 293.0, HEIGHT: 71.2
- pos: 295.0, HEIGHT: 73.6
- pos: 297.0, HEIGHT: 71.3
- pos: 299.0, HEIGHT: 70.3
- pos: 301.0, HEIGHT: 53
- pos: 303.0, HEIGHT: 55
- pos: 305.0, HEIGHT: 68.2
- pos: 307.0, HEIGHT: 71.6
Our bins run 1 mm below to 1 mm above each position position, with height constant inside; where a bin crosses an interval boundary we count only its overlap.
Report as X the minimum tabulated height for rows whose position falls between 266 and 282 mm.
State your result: 70.9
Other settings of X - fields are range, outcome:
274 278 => 72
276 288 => 70.1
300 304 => 53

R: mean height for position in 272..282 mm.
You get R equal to 74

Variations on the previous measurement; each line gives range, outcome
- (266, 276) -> 74.5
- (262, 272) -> 75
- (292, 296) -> 72.4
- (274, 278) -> 74.3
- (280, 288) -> 72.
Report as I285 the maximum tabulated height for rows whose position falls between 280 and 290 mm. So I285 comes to 77.6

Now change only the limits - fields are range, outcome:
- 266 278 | 80.3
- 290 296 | 73.6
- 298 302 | 70.3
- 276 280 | 75.7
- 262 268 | 77.9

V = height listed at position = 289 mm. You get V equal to 77.6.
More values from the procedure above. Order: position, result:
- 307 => 71.6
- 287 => 70.2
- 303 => 55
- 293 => 71.2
